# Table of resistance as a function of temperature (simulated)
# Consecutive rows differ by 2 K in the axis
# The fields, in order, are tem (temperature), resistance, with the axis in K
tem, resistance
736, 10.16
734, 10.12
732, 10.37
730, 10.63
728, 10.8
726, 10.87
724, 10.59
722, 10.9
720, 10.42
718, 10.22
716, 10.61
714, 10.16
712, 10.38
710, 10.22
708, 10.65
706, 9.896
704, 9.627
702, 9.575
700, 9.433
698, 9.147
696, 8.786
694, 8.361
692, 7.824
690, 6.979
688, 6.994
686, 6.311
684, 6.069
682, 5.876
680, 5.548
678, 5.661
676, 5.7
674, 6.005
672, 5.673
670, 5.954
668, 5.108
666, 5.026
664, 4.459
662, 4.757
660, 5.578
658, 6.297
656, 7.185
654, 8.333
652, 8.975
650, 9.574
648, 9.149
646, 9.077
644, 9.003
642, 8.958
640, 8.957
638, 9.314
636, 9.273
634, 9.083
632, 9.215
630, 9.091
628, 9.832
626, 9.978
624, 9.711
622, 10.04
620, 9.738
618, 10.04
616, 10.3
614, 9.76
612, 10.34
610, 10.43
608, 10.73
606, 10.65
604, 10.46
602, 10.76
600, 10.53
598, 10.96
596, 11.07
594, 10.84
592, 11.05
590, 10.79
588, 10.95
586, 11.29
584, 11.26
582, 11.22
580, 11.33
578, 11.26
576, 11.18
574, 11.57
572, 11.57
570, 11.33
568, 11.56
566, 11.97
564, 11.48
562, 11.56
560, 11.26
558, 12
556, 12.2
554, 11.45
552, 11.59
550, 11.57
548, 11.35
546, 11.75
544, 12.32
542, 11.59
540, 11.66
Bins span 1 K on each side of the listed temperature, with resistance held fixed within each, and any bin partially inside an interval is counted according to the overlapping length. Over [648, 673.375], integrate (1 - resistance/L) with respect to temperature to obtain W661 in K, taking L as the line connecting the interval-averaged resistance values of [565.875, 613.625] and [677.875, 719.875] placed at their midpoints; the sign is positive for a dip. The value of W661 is 7.9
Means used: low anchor 11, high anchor 8.59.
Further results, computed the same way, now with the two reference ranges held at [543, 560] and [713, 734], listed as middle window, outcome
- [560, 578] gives 0.2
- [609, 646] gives 5.3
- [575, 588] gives 0.3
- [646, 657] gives 2.4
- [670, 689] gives 8.5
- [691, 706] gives 2.4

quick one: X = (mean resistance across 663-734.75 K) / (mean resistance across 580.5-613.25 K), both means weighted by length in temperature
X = 0.77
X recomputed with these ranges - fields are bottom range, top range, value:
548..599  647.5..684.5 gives 0.56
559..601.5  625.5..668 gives 0.72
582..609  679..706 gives 0.72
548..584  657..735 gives 0.71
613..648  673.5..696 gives 0.70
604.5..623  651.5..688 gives 0.59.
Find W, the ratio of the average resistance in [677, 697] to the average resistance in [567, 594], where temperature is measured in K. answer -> 0.61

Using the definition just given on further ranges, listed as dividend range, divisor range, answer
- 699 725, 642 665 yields 1.35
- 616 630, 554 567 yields 0.84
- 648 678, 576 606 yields 0.58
